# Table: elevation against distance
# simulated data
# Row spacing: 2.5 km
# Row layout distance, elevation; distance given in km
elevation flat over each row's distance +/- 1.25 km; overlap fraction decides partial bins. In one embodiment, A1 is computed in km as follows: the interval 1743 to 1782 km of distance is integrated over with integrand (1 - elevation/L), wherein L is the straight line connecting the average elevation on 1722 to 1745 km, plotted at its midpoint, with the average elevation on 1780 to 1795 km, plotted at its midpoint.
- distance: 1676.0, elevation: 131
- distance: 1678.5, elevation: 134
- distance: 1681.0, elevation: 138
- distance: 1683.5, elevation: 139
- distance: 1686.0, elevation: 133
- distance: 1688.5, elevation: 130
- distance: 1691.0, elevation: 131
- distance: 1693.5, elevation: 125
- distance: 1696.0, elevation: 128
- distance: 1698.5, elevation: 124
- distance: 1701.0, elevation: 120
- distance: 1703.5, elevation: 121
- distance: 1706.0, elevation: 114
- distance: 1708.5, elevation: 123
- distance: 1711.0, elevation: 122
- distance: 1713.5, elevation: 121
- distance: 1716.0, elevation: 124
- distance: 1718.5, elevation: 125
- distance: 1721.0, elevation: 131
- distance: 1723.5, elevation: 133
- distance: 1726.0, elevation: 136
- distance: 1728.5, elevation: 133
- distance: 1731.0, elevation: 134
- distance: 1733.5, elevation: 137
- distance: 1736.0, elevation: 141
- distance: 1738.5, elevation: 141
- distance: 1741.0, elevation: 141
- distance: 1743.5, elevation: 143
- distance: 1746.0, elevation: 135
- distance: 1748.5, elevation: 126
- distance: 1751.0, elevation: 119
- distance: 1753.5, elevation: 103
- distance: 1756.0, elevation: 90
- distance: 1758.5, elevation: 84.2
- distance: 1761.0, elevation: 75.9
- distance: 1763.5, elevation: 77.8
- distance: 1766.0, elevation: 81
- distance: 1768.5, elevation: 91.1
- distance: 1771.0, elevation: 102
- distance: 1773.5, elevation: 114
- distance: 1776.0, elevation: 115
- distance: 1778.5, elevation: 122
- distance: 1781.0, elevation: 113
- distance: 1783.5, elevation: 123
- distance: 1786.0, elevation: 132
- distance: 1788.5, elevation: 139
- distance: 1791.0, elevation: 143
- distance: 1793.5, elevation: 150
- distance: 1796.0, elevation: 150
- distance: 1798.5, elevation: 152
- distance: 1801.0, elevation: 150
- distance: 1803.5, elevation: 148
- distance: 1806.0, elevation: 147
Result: 8.8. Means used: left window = 138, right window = 134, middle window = 105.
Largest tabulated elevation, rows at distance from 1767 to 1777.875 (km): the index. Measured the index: 115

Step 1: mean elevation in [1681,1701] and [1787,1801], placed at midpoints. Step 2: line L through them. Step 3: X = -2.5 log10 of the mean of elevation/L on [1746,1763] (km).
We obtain 0.352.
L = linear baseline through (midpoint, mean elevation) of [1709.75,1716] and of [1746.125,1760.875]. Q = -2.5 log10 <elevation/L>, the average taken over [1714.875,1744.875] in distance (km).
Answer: -0.18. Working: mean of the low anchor 122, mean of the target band 135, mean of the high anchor 105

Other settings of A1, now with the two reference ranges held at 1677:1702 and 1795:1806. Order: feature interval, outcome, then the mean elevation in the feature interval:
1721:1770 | 7.85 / 117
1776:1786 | 1.77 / 120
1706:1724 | 1.38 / 124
